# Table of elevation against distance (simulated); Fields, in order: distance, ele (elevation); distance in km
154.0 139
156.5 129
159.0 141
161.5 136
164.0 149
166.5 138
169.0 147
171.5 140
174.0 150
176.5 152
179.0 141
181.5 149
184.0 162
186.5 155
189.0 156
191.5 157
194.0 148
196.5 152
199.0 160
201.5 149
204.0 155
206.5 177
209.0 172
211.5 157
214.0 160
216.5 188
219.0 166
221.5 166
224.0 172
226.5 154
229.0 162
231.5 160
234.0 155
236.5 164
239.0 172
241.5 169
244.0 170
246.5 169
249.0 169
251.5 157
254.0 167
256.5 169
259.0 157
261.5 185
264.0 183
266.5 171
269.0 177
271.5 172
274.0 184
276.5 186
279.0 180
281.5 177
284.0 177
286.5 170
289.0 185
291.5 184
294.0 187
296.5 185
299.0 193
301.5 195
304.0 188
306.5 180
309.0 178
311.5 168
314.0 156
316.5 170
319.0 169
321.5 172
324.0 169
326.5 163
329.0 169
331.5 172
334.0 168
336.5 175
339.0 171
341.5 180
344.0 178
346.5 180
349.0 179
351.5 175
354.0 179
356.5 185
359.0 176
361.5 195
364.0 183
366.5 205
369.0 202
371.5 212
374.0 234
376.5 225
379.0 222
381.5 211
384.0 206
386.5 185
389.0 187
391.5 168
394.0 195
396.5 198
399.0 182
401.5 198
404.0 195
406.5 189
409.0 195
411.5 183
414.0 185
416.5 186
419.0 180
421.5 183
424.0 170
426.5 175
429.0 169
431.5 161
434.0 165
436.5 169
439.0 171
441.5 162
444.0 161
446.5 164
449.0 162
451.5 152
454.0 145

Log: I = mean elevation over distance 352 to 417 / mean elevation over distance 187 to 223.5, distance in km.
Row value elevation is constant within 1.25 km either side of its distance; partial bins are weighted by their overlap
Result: 1.21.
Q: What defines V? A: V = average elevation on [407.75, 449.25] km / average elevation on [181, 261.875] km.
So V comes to 1.1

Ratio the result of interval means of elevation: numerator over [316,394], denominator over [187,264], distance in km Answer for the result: 1.14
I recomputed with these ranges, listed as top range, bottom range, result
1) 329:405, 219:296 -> 1.11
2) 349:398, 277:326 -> 1.10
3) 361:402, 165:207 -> 1.32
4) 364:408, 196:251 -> 1.22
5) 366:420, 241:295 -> 1.13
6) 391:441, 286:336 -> 1.03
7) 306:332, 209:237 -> 1.03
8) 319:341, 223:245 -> 1.04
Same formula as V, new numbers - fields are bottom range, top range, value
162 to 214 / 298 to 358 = 1.15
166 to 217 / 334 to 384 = 1.24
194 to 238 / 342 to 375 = 1.17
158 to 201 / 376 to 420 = 1.30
